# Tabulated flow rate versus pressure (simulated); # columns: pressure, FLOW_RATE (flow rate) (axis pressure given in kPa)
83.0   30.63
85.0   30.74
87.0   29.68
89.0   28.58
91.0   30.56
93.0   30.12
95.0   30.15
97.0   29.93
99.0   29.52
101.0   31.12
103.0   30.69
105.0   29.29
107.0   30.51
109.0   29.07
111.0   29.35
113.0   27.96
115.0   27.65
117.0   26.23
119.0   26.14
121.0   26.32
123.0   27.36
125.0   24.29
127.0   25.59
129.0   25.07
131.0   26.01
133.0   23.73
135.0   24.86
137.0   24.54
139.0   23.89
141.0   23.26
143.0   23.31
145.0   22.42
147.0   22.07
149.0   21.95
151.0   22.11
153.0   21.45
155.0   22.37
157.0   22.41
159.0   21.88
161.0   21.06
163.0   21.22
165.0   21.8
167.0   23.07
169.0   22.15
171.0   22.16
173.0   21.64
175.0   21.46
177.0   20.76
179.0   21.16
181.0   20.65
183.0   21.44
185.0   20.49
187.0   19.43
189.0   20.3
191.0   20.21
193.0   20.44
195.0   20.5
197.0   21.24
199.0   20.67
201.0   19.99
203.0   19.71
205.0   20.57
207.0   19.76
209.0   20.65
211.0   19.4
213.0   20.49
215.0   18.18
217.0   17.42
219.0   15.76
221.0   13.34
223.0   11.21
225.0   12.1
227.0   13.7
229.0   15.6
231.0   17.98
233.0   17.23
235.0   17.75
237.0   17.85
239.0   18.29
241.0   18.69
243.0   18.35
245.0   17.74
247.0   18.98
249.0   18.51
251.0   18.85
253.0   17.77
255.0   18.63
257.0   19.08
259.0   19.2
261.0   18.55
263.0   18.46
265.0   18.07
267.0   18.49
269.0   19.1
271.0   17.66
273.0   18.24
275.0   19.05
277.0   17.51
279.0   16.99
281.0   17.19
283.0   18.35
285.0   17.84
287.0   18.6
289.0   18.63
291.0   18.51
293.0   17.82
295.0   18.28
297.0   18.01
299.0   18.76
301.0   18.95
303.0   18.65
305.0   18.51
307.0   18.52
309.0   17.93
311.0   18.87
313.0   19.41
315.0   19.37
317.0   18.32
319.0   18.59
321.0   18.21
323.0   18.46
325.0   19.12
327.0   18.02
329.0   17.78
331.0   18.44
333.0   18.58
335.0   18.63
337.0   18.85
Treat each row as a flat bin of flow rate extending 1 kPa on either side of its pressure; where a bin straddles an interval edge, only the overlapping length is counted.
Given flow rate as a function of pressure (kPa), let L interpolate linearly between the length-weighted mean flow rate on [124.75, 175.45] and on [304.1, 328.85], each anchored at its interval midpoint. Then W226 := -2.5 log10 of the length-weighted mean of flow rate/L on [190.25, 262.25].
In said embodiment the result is 0.15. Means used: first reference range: 22.9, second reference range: 18.6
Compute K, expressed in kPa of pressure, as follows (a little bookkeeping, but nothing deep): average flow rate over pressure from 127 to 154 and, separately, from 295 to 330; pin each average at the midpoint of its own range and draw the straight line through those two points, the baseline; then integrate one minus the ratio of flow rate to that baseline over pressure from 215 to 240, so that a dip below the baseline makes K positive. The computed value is 6.20 kPa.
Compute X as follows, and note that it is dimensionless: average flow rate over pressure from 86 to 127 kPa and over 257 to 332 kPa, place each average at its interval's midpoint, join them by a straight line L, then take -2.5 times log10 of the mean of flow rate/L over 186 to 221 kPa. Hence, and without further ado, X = 0.20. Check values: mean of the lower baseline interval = 28.6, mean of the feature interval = 19.5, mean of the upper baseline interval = 18.4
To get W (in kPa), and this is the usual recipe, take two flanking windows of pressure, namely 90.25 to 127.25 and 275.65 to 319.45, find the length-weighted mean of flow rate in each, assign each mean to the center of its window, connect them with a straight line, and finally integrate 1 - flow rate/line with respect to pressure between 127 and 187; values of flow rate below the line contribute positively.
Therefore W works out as 8.2 kPa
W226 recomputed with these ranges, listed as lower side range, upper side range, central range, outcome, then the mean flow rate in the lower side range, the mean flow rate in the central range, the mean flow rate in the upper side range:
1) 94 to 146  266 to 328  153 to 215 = 0.14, 26.9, 20.9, 18.4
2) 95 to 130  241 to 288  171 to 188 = 0.14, 28.1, 21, 18.3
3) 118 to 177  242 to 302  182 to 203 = 0.05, 23.3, 20.4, 18.3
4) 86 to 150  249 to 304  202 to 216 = 0.11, 26.9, 19.8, 18.3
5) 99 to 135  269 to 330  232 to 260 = 0.15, 27.4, 18.4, 18.4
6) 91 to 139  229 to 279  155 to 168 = 0.12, 27.6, 21.9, 18.3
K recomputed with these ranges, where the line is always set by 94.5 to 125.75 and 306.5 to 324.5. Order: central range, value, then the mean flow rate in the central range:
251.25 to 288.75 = 4.6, 18.3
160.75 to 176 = 2.3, 21.9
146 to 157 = 1.9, 22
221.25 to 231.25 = 4.0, 13.8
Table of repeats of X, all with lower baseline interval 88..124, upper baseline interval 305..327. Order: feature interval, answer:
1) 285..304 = 0.072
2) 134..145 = 0.147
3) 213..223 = 0.408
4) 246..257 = 0.172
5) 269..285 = 0.148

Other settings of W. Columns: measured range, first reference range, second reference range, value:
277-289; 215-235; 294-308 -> -0.06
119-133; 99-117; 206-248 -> 0.92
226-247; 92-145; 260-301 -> 3.26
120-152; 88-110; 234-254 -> 3.35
